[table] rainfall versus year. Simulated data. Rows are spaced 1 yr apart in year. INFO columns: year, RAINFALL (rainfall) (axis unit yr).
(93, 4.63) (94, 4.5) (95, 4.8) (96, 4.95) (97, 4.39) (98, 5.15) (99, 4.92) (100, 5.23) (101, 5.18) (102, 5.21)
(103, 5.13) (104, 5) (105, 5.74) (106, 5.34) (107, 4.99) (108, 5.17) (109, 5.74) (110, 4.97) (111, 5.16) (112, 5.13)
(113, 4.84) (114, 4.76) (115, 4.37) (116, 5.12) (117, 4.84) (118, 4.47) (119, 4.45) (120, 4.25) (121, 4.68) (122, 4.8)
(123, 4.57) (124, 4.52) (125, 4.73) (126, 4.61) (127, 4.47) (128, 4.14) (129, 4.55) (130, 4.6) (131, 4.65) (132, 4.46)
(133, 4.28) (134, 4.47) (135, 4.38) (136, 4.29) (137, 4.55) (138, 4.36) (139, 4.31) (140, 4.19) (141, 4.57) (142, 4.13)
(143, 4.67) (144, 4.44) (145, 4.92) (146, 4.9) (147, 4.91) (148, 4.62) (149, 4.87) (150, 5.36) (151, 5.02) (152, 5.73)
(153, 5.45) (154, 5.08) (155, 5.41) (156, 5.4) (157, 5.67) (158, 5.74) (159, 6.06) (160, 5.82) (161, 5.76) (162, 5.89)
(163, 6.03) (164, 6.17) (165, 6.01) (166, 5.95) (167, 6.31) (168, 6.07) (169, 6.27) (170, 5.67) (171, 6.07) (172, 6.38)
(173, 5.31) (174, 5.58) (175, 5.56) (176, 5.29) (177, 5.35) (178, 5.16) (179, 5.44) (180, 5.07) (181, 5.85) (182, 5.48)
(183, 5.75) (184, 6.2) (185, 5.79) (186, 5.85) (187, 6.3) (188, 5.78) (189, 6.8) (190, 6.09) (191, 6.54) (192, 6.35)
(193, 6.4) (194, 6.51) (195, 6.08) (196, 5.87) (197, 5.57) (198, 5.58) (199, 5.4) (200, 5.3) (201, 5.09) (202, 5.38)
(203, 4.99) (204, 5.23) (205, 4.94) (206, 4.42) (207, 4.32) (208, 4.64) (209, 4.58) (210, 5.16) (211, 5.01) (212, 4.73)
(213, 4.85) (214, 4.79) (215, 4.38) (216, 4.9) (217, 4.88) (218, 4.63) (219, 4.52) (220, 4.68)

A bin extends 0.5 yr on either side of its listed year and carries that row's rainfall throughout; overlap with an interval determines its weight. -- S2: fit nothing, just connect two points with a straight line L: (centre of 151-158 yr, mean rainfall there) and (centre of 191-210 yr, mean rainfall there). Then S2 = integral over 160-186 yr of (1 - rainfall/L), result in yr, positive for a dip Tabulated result -1.69 yr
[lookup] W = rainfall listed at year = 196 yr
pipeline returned 5.87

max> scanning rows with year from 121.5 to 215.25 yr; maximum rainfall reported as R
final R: 6.8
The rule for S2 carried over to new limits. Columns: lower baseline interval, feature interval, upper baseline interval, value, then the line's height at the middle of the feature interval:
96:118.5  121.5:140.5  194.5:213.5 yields 2.2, 5.06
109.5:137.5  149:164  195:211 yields -2.4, 4.82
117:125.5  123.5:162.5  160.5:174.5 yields 2.7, 5.23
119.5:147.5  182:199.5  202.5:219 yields -5.0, 4.7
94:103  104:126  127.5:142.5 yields -0.8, 4.71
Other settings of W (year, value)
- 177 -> 5.35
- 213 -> 4.85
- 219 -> 4.52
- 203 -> 4.99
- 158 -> 5.74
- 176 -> 5.29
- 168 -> 6.07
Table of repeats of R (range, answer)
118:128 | 4.8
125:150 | 5.36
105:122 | 5.74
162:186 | 6.38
